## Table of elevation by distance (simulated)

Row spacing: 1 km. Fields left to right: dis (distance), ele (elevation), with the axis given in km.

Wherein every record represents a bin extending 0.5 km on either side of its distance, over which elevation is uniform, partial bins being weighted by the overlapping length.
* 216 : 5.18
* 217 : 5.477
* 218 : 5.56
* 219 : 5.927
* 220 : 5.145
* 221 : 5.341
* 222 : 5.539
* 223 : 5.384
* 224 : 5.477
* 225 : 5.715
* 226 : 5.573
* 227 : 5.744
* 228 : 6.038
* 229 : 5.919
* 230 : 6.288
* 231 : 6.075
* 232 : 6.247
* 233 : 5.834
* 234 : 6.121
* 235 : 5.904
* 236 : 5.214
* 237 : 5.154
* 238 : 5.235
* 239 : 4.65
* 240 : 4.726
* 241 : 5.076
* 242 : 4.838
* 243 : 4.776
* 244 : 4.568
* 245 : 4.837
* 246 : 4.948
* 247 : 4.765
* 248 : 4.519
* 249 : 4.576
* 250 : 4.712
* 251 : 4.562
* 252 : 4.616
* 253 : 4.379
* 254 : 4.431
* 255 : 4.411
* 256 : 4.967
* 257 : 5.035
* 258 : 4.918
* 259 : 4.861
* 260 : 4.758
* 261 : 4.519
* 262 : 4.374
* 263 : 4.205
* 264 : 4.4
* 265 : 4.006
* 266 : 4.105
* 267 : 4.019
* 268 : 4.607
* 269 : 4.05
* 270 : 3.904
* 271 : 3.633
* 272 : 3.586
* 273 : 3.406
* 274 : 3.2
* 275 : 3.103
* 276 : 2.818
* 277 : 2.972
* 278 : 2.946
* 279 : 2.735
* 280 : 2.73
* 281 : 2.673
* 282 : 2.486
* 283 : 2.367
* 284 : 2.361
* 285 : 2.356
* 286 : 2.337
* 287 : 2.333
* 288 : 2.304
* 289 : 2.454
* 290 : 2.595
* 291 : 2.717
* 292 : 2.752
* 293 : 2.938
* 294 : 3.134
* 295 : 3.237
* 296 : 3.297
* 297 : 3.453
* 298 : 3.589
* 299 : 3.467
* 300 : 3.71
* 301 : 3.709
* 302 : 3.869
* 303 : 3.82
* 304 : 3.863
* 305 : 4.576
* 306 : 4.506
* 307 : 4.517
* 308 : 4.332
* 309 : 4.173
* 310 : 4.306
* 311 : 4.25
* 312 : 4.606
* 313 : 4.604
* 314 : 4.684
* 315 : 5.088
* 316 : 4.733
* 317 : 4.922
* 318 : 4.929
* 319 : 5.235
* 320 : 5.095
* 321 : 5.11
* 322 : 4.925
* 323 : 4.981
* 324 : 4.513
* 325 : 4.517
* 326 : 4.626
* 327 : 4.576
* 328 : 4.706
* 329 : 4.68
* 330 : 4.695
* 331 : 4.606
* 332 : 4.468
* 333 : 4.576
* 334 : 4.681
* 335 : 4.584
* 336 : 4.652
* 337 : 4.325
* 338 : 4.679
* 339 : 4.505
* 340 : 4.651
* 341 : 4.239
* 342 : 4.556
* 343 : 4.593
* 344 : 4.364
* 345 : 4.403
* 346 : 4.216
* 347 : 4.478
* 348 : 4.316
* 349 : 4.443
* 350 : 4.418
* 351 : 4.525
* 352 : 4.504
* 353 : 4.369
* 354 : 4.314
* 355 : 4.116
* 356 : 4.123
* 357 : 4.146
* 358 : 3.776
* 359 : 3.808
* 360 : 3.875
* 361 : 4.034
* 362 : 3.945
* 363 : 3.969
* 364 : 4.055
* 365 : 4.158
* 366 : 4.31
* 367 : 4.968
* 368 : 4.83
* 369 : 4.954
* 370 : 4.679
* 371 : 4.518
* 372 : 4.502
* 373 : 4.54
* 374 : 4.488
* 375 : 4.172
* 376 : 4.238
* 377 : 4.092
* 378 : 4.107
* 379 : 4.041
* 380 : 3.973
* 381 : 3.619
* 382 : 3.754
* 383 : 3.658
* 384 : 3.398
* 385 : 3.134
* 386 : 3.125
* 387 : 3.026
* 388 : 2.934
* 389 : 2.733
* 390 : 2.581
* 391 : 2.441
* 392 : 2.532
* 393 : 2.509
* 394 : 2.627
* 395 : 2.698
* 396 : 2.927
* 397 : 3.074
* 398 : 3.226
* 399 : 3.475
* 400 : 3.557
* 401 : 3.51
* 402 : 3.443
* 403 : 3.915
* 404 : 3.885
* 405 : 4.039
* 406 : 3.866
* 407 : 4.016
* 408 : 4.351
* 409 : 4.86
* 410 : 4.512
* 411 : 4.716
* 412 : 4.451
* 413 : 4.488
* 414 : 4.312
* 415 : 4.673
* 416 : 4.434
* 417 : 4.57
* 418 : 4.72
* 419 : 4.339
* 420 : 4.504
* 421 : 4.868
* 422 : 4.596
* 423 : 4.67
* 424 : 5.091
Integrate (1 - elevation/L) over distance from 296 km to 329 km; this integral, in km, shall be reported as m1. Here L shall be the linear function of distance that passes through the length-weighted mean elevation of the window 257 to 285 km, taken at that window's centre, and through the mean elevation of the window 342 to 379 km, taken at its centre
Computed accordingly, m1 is -4.0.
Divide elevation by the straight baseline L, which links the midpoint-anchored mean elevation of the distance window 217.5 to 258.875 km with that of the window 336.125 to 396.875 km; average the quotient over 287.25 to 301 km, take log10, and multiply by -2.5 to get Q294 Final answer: 0.46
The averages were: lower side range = 5.21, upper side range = 3.97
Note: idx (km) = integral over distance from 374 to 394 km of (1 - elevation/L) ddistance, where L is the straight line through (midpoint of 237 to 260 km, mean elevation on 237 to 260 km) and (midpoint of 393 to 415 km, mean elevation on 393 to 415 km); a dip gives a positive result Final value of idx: 2.78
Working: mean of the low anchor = 4.75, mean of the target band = 3.38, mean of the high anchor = 3.8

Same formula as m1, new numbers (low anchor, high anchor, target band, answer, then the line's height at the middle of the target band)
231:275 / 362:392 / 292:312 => 2.4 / 4.34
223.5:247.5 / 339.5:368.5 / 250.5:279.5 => 6.1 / 5.13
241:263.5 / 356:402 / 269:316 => 10.0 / 4.37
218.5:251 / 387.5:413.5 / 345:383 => -3.3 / 3.91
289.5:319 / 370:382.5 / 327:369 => -3.0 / 4.1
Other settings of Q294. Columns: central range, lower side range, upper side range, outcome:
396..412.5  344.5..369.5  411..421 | 0.15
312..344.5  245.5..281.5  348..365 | -0.14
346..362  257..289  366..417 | -0.14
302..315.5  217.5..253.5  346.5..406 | 0.03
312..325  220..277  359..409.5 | -0.15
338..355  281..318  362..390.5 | -0.17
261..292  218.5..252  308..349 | 0.49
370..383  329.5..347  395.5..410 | -0.03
